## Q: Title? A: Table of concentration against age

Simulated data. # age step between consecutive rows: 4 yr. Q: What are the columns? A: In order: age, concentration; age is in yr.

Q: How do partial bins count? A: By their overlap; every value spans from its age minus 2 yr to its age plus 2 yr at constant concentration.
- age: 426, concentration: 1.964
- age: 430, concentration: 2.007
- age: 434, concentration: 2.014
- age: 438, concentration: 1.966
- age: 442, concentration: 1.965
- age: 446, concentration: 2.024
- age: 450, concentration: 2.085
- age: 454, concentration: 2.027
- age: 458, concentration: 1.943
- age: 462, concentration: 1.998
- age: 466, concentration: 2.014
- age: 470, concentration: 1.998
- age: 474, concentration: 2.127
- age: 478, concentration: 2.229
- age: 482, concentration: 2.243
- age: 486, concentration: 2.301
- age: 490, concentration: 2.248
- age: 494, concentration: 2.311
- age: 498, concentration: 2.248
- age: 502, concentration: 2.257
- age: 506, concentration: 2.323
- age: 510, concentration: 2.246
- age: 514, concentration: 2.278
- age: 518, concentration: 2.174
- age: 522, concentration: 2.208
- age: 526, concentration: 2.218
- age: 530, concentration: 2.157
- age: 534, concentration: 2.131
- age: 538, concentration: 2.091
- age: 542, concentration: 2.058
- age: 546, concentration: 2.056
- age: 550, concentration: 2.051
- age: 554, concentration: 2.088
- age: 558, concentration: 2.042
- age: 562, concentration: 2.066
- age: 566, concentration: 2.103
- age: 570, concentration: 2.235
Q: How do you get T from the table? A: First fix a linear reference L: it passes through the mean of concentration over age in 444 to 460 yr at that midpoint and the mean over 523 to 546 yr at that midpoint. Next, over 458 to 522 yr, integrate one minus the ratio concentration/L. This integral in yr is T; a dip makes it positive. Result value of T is -3.8 yr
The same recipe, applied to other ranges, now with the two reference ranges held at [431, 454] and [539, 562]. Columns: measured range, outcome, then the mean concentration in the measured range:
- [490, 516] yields -3.00 yr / 2.27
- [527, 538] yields -0.47 yr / 2.14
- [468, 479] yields -0.44 yr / 2.11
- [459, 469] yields 0.11 yr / 2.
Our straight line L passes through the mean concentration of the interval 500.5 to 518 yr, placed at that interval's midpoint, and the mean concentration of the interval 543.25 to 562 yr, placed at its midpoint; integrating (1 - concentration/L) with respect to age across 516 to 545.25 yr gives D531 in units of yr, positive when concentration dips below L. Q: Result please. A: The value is 0.26 yr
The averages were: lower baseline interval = 2.26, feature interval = 2.14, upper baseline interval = 2.06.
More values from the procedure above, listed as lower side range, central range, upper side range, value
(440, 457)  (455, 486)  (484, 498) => 0.9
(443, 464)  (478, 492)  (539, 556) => -1.6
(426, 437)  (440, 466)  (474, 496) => 1.1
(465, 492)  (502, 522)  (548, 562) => -1.2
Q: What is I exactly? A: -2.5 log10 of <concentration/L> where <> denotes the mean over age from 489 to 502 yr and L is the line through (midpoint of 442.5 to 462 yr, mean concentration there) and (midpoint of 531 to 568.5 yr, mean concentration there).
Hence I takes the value -0.114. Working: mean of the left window 2.01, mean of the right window 2.08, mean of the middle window 2.27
